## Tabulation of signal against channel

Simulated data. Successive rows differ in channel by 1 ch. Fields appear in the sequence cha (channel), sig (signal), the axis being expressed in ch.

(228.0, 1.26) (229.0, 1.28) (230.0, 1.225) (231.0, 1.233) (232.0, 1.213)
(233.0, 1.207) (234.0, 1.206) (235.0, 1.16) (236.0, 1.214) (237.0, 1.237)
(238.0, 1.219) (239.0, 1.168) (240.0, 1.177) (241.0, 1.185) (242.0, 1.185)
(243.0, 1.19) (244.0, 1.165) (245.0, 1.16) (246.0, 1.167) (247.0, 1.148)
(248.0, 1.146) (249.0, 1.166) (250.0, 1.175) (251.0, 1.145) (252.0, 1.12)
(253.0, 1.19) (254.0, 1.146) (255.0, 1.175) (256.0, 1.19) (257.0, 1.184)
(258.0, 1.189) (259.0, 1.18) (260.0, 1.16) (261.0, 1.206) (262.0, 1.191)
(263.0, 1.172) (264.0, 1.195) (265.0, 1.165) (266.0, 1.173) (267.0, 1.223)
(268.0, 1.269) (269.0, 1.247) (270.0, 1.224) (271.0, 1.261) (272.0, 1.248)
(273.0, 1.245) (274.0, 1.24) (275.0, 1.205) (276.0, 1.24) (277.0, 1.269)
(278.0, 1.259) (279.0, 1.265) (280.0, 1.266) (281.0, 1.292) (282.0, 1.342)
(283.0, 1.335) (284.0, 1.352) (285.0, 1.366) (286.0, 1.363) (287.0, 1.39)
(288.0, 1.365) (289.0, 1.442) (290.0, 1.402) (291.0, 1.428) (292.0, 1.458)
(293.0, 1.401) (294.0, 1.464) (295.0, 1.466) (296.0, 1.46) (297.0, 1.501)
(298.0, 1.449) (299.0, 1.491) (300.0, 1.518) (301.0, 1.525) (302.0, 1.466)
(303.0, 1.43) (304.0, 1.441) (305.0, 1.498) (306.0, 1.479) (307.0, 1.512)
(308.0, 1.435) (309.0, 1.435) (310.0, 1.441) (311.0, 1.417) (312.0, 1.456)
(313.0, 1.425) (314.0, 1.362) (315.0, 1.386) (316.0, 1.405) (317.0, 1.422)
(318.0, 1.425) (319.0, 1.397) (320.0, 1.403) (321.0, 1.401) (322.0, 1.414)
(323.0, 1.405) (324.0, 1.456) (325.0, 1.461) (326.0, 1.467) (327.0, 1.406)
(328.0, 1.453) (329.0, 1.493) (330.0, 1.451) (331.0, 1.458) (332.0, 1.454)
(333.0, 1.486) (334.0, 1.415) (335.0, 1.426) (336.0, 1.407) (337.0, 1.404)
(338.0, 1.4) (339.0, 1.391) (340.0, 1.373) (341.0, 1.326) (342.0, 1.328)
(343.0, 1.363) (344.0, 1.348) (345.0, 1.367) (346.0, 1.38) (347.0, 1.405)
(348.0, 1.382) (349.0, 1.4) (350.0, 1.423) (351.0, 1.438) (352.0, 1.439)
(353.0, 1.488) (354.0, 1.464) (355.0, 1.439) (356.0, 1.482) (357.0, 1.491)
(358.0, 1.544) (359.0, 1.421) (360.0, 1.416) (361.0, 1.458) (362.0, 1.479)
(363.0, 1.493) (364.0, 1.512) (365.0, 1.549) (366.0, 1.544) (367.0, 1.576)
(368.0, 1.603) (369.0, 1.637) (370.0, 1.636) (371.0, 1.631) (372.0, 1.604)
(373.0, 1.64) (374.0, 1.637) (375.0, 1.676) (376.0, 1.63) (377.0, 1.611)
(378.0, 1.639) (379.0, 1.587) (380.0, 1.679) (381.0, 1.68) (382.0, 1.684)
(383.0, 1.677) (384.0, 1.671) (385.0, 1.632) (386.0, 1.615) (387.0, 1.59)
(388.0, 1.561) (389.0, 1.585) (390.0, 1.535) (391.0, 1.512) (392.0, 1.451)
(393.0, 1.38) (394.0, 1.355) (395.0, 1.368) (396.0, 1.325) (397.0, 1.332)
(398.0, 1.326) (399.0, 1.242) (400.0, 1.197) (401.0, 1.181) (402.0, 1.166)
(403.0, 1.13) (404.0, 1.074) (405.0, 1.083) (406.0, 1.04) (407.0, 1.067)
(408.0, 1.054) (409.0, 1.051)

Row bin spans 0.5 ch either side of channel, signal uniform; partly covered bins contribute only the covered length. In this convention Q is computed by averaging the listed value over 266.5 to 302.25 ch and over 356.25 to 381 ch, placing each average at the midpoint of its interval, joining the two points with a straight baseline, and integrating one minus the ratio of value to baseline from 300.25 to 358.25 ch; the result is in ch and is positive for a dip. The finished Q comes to 1.5 ch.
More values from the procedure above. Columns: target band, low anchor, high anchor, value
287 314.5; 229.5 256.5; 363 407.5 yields -3.2 ch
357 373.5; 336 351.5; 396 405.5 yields -2.9 ch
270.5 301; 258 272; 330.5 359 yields -2.4 ch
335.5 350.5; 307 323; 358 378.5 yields 1.2 ch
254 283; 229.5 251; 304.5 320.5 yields 1.3 ch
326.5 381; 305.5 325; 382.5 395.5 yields -0.1 ch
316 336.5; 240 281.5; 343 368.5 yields -0.8 ch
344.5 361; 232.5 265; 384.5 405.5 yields -1.6 ch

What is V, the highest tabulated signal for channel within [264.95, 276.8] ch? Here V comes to 1.269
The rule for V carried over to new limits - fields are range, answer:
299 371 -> 1.637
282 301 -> 1.525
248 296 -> 1.466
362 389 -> 1.684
